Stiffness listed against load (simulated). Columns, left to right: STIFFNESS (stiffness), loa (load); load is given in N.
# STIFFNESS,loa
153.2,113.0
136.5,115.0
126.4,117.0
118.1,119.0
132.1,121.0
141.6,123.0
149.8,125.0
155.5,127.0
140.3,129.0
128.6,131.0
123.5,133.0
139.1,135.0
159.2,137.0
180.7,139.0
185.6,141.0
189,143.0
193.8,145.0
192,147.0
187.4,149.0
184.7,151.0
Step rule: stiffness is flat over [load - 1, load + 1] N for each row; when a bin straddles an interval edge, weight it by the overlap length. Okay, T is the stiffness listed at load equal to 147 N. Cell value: 192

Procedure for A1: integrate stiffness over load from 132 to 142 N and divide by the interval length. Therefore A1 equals 158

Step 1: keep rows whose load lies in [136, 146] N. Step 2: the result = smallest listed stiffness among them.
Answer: 159.2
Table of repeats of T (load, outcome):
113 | 153.2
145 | 193.8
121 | 132.1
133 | 123.5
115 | 136.5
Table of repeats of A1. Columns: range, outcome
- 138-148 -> 188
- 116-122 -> 126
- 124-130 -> 149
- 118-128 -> 139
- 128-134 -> 131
